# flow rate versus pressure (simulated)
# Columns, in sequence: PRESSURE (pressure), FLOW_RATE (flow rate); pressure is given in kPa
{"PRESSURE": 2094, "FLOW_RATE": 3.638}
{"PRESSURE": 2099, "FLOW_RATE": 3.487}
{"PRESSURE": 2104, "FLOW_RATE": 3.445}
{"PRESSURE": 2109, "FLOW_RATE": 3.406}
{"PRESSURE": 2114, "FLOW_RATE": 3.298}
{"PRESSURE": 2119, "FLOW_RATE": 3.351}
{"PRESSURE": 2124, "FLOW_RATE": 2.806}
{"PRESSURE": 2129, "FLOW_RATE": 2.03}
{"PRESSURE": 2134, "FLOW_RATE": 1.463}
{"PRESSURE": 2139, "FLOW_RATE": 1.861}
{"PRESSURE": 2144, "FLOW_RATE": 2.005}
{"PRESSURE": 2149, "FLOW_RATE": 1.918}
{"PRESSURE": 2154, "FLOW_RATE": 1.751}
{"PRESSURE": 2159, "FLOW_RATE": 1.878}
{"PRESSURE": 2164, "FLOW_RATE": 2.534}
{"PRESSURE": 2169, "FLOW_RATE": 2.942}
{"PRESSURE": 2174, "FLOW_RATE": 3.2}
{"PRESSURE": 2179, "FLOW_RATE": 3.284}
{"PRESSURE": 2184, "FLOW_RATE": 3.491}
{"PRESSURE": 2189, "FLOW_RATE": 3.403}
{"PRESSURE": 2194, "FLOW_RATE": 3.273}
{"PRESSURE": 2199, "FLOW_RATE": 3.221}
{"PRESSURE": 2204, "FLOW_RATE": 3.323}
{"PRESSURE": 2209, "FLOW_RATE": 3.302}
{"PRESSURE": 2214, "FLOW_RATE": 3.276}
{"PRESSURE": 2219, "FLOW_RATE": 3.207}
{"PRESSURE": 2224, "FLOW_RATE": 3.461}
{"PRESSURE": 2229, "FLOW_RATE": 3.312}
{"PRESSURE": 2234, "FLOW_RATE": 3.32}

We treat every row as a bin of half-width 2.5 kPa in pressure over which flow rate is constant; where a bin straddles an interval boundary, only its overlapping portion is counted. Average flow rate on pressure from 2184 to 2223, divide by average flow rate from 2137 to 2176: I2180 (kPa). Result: 1.47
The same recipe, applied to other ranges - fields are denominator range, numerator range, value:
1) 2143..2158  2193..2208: 1.74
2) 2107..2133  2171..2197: 1.15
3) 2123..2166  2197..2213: 1.65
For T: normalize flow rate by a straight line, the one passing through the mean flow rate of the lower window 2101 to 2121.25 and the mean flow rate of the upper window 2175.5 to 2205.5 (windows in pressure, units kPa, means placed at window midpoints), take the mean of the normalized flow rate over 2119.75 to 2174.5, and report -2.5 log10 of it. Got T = 0.45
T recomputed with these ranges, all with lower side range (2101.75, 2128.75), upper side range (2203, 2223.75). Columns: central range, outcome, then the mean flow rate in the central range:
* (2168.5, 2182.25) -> 0.02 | 3.19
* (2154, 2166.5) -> 0.46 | 2.11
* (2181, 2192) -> -0.06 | 3.43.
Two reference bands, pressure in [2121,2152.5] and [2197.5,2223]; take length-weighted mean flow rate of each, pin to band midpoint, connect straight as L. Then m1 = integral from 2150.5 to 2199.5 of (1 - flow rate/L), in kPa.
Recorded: -2.90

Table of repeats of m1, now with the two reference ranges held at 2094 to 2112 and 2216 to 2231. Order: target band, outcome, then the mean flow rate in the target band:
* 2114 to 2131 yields 3.03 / 2.83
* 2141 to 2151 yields 4.27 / 1.96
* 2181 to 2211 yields 0.21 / 3.34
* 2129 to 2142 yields 6.38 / 1.75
